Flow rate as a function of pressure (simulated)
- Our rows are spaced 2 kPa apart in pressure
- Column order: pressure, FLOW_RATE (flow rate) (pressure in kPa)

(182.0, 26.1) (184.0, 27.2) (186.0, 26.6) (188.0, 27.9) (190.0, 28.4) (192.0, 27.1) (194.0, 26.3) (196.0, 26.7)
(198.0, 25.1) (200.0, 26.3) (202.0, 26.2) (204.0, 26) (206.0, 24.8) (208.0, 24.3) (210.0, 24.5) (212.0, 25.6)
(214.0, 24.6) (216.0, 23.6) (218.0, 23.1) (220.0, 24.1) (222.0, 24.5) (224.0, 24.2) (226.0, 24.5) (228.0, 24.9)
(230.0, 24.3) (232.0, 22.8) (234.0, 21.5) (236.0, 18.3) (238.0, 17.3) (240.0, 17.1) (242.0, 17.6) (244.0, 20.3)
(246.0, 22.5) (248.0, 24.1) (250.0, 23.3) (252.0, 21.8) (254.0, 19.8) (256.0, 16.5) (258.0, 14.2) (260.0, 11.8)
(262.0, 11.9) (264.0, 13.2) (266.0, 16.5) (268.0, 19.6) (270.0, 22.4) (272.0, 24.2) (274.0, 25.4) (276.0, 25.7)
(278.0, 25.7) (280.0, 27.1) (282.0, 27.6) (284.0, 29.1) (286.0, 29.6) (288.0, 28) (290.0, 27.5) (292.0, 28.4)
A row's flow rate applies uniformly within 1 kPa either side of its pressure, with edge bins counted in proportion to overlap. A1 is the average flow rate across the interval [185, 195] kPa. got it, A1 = 27.3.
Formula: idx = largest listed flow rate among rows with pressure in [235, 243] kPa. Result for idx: 18.3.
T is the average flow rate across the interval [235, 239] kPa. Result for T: 17.8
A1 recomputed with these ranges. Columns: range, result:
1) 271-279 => 25.2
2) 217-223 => 23.9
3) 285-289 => 28.8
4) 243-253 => 22.4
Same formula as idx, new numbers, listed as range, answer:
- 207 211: 24.5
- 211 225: 25.6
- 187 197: 28.4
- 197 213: 26.3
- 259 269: 19.6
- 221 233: 24.9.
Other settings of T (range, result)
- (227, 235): 23.4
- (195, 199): 25.9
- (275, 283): 26.5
